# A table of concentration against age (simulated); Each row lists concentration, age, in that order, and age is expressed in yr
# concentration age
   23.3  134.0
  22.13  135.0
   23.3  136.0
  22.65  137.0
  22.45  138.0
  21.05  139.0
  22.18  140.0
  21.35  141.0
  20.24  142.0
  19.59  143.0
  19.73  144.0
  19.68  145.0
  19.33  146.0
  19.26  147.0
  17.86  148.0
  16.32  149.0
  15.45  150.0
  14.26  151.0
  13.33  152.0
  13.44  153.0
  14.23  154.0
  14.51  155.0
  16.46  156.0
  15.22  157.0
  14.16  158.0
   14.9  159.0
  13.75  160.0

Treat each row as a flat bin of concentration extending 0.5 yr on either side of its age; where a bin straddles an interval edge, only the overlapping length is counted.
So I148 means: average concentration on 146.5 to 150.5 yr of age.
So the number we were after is 17.2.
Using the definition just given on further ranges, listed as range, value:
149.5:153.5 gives 14.1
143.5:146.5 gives 19.6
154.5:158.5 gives 15.1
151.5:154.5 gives 13.7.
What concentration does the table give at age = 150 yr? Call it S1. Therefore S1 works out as 15.45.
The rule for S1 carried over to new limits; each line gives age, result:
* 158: 14.16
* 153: 13.44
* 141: 21.35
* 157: 15.22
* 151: 14.26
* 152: 13.33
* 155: 14.51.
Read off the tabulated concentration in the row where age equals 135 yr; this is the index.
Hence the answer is 22.13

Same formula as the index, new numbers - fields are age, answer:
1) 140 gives 22.18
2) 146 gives 19.33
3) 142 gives 20.24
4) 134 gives 23.3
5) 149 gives 16.32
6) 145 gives 19.68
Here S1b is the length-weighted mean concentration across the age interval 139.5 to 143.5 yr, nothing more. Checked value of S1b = 20.8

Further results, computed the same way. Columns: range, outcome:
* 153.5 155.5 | 14.4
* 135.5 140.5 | 22.3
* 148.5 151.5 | 15.3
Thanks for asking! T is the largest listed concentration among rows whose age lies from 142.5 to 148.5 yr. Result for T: 19.73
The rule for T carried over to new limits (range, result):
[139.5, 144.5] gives 22.18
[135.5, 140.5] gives 23.3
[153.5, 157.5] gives 16.46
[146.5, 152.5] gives 19.26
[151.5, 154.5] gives 14.23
